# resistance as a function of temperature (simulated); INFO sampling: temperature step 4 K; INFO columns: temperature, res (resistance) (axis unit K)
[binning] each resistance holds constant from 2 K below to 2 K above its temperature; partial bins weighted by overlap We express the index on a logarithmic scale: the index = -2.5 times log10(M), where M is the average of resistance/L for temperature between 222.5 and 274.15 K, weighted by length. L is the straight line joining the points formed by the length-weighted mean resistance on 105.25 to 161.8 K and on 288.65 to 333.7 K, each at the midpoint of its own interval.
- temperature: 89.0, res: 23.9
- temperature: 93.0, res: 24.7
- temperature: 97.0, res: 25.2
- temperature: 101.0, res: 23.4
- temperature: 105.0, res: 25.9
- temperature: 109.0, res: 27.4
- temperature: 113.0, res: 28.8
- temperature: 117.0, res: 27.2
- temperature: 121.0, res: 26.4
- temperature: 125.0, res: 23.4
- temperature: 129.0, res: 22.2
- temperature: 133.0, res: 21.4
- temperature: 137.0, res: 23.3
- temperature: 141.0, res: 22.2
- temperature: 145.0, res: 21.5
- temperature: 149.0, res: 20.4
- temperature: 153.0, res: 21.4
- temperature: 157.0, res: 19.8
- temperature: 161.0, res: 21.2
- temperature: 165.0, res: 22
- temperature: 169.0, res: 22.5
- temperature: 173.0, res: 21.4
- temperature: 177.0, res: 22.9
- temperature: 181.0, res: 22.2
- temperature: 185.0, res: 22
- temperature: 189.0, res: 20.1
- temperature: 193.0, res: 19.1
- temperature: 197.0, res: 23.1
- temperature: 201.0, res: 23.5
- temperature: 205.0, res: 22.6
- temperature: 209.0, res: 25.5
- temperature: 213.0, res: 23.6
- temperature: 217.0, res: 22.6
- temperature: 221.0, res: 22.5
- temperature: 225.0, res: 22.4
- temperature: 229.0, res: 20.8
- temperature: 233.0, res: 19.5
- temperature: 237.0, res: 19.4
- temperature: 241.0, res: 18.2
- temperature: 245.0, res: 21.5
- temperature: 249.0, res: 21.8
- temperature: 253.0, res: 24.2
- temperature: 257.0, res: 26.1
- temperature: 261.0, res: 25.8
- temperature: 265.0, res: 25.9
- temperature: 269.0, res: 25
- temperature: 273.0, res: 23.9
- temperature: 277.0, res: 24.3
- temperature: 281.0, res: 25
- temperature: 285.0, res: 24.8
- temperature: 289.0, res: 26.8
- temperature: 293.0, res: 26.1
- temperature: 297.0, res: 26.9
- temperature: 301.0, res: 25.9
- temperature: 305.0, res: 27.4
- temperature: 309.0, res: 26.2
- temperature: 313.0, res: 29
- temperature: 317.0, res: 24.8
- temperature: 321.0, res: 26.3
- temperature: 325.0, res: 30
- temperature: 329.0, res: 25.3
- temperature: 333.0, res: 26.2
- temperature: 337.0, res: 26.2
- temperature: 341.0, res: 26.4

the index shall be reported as 0.134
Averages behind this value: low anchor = 23.5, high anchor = 26.8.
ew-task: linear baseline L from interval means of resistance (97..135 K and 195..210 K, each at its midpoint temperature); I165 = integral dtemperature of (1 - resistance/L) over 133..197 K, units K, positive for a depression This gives 7.2 K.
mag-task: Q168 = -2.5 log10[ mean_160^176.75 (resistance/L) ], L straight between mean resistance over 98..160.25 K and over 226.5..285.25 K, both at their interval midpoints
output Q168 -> 0.07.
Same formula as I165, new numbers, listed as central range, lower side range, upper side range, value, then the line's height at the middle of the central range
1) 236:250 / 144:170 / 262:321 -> 2.3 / 24.2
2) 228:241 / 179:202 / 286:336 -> 2.1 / 23.5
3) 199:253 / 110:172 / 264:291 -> 5.2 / 24.3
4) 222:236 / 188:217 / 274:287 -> 1.4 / 23.3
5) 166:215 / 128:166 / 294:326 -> 1.3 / 23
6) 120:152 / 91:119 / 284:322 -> 4.5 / 26.1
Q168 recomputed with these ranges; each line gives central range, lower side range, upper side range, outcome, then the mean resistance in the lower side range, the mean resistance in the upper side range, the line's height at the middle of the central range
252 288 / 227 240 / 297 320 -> -0.09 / 19.8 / 26.7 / 23.1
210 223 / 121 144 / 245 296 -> 0.04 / 22.8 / 24.9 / 24.1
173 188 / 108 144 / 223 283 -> 0.08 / 24.5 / 22.9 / 23.8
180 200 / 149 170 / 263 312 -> 0.05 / 21.2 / 25.8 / 22.3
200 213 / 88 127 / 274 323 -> 0.09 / 25.7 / 26.1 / 25.9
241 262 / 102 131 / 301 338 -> 0.14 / 25.8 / 26.8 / 26.5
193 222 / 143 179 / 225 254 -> -0.10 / 21.5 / 20.8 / 21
